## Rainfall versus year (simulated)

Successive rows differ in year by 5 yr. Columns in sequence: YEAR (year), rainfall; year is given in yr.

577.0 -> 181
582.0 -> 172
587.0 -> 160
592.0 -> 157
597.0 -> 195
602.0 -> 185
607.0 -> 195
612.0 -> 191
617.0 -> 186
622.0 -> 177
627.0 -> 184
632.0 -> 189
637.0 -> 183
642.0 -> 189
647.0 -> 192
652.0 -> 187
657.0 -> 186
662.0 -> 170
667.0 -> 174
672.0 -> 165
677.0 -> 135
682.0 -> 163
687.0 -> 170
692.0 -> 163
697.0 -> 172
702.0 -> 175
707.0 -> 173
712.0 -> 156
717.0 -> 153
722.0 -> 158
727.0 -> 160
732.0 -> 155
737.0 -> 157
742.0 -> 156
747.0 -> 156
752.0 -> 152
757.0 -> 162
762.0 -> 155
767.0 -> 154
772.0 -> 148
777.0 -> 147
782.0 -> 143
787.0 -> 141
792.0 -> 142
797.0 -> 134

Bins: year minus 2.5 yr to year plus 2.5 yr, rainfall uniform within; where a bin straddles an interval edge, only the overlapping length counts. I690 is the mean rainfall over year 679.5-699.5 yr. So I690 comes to 167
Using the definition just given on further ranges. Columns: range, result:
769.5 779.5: 148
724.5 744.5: 157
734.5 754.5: 155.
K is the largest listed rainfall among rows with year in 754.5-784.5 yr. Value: 162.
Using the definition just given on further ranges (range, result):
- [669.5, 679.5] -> 165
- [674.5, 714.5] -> 175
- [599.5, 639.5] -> 195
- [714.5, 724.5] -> 158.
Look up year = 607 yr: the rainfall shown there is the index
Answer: 195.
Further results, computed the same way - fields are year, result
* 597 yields 195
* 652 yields 187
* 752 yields 152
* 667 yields 174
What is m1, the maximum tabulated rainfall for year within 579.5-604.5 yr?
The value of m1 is 195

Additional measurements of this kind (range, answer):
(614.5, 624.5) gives 186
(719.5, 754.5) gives 160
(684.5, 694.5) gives 170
